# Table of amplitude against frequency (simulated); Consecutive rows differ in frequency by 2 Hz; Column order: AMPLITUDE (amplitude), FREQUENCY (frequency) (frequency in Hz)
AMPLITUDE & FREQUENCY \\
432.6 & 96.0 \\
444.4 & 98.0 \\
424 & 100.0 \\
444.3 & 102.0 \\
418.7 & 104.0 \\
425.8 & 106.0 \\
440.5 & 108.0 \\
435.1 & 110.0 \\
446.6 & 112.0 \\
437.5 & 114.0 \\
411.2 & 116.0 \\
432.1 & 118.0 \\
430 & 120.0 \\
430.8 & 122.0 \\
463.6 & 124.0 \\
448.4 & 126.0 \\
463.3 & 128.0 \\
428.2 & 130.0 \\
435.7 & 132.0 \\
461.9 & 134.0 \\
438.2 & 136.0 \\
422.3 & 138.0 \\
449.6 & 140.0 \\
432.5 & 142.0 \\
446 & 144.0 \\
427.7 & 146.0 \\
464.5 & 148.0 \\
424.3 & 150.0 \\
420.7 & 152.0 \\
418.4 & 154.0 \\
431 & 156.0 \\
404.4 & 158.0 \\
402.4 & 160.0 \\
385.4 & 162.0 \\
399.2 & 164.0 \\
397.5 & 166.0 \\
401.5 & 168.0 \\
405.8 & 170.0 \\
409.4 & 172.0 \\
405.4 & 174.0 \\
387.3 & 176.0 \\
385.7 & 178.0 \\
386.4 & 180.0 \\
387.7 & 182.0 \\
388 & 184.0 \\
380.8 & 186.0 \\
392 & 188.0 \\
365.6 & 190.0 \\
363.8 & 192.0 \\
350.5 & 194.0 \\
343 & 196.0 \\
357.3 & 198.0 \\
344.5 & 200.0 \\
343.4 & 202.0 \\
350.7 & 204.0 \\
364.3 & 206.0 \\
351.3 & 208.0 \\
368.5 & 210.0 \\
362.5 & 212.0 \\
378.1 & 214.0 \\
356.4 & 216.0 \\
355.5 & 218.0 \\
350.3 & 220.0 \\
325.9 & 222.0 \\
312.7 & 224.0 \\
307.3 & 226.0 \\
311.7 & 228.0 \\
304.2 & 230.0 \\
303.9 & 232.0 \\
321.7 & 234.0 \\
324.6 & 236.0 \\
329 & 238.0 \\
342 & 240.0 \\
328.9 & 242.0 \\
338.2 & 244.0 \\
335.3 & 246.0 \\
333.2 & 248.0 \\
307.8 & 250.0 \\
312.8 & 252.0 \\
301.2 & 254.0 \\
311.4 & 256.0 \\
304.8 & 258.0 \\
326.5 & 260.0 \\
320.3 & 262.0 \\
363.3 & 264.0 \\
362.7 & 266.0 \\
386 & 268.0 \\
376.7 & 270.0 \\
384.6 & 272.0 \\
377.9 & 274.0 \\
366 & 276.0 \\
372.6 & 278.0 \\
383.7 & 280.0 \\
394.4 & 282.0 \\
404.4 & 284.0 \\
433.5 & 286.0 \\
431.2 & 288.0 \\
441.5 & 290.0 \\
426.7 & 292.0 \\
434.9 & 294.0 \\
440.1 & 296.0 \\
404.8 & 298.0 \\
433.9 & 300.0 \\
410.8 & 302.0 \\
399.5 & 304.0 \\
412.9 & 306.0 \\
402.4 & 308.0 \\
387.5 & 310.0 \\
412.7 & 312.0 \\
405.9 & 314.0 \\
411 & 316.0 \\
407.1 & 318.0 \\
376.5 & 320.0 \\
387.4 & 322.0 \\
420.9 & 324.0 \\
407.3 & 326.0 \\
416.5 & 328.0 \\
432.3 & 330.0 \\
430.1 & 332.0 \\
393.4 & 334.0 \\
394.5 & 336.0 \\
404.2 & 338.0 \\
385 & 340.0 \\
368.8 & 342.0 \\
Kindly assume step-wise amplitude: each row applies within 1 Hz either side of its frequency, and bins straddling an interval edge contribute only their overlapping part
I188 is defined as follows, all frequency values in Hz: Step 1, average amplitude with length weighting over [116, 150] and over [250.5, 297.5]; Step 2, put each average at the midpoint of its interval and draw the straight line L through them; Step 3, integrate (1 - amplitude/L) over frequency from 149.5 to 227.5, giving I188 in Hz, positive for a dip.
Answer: 7.6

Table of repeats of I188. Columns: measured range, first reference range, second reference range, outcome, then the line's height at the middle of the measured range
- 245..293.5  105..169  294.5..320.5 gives 5.63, 414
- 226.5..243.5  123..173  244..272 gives 1.63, 355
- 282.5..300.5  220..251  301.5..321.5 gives -2.16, 381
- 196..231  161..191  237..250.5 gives 1.45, 358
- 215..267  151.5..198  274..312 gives 9.66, 401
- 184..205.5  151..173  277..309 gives 2.53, 409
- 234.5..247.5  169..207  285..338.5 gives 1.94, 391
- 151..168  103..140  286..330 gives 1.01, 433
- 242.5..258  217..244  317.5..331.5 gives 1.04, 342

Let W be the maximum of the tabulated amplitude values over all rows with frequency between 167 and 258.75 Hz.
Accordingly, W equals 409.4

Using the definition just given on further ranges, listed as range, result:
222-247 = 342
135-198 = 464.5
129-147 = 461.9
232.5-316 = 441.5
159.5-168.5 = 402.4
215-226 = 356.4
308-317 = 412.7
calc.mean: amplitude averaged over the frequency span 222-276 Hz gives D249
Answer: 332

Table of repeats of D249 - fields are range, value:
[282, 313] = 418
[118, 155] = 439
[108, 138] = 440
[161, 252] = 356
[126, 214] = 399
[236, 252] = 329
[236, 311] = 373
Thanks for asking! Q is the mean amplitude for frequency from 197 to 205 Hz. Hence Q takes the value 349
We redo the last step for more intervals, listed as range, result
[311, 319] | 409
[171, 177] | 401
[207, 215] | 365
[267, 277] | 378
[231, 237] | 317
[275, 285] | 384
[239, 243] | 335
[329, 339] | 411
